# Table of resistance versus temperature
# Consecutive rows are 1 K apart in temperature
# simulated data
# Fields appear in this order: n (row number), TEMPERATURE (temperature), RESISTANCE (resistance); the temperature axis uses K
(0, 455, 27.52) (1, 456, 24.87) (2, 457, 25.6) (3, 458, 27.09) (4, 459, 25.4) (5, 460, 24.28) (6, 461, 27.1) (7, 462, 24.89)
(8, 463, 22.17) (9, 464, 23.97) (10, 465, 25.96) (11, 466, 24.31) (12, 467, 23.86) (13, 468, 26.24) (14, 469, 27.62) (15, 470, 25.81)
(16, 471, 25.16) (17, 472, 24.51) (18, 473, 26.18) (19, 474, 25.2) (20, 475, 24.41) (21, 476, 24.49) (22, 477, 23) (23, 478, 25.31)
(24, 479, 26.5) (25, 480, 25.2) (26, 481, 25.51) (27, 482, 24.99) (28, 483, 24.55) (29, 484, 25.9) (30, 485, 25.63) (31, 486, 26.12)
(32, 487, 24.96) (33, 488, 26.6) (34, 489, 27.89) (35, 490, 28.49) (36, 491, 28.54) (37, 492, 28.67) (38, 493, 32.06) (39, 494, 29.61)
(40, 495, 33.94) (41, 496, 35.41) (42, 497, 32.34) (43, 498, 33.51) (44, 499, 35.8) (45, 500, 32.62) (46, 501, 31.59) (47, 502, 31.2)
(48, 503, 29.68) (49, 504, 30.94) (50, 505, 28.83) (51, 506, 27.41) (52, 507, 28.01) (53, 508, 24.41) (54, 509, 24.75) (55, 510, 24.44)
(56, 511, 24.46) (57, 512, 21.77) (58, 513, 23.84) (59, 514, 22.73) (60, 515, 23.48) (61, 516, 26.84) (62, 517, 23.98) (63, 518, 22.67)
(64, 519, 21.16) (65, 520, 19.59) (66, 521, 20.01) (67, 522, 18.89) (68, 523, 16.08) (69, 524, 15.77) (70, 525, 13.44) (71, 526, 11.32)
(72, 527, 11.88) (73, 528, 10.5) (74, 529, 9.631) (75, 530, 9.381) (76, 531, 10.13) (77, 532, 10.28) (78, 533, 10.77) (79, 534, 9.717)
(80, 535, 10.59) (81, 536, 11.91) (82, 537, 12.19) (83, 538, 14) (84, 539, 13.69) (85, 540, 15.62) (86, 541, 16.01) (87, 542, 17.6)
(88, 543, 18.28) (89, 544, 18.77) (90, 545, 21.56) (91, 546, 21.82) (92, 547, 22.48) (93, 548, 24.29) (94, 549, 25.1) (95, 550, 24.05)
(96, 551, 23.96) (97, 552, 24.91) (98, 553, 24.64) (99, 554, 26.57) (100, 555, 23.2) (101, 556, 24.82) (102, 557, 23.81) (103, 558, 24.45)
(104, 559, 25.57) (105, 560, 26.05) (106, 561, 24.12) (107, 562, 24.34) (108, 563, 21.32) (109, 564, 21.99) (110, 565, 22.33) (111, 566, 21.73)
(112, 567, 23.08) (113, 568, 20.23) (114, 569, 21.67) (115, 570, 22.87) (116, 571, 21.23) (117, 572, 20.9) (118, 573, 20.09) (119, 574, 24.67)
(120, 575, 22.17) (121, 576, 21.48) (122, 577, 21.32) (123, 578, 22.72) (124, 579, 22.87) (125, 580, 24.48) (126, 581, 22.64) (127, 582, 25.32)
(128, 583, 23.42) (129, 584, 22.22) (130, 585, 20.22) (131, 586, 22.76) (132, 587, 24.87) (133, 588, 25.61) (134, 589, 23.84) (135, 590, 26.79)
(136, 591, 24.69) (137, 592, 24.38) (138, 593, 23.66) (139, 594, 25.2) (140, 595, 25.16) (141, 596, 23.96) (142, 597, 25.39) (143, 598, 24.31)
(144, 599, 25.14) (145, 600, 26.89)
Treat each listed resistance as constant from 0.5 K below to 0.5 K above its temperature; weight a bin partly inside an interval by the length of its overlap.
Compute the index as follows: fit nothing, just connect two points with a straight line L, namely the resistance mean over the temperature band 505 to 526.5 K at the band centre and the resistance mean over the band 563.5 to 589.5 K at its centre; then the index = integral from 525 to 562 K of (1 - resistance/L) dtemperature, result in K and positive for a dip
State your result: 6.7 K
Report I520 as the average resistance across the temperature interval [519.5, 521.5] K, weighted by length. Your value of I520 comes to 19.8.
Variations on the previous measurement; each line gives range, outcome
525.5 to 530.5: 10.5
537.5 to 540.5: 14.4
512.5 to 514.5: 23.3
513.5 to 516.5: 24.3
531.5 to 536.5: 10.7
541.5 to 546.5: 19.6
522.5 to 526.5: 14.2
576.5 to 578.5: 22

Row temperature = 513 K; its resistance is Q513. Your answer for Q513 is 23.84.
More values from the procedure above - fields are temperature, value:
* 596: 23.96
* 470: 25.81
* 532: 10.28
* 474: 25.2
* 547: 22.48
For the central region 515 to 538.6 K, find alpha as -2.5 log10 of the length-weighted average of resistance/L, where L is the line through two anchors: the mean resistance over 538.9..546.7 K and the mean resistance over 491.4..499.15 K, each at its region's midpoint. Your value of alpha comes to 0.49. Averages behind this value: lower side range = 32.5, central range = 15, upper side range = 18.3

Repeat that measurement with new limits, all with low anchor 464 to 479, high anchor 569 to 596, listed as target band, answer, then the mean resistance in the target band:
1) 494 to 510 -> -0.230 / 30.5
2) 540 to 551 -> 0.146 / 20.9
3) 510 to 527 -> 0.201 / 20.2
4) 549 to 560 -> -0.042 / 24.7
